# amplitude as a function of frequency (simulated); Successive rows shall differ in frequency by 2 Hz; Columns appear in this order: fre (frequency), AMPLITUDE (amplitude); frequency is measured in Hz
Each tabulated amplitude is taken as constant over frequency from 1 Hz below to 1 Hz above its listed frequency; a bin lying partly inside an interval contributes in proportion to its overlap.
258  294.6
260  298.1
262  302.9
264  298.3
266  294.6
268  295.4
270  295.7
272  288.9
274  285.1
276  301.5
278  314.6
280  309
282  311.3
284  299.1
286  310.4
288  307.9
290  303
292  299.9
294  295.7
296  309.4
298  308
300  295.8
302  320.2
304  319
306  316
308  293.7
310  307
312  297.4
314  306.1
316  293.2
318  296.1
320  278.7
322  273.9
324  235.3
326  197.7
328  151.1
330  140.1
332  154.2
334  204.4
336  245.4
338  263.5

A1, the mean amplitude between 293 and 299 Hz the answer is 304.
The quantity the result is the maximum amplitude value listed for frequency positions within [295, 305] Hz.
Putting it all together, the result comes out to 320.2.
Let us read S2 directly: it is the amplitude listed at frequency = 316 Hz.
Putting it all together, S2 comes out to 293.2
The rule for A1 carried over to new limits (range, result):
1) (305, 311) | 306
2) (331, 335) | 179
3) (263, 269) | 296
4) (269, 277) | 293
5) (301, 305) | 320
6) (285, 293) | 305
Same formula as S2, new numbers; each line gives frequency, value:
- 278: 314.6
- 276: 301.5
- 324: 235.3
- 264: 298.3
